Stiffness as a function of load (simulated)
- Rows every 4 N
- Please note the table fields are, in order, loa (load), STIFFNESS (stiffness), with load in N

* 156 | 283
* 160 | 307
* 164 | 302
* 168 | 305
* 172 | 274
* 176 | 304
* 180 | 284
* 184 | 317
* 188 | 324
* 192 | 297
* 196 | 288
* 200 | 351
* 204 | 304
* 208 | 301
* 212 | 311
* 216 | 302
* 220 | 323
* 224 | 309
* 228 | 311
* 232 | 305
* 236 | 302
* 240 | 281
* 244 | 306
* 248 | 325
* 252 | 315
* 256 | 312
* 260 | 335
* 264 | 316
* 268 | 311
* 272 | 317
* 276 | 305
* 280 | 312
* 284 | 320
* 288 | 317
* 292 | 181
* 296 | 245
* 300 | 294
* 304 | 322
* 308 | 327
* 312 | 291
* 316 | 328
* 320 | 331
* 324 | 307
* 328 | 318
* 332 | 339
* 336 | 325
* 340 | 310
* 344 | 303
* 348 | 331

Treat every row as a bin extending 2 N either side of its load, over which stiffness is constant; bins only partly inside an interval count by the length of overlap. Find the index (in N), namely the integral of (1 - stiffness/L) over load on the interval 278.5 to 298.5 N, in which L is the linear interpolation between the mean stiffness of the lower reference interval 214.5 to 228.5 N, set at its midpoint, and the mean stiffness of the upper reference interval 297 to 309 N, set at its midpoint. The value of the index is 2.19 N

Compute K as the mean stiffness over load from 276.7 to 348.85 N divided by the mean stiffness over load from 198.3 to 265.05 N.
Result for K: 0.98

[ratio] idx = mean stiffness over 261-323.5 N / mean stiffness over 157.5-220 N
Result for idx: 0.99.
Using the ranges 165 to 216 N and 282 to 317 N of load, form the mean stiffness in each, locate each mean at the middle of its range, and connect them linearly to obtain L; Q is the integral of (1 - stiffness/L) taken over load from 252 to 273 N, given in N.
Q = -1.6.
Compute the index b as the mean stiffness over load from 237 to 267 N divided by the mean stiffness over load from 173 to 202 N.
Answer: 1.01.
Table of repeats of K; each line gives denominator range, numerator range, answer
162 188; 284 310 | 0.95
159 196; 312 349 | 1.06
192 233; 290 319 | 0.92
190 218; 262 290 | 1.02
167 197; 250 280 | 1.05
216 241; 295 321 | 1.00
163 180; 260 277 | 1.07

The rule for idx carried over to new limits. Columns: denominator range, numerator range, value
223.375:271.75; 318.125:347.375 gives 1.03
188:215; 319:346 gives 1.03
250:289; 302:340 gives 1.01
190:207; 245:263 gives 1.04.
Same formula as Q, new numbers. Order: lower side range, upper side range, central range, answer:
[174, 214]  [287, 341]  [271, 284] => -0.4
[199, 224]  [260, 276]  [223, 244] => 0.9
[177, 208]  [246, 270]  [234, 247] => 0.7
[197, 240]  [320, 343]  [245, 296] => 1.8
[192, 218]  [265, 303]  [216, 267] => -1.9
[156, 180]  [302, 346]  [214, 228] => -0.4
